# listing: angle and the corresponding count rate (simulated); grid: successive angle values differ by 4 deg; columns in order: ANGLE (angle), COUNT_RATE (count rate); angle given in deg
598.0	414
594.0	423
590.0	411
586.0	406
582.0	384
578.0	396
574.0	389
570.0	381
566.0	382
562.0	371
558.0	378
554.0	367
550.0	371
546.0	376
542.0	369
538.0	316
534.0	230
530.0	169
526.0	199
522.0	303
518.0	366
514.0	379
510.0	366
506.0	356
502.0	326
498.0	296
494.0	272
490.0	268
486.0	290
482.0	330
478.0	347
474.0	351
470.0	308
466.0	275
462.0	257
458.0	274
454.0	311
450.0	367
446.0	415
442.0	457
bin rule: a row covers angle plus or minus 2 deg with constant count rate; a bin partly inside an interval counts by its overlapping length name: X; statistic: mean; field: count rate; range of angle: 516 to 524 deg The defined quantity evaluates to 334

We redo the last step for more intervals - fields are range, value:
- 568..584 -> 388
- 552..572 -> 376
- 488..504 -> 290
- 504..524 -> 354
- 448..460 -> 317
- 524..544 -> 257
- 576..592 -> 399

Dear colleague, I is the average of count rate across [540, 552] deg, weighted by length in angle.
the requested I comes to 372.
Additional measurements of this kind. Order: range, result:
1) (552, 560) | 372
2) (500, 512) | 349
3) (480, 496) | 290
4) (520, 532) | 224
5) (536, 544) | 342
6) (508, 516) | 372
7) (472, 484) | 343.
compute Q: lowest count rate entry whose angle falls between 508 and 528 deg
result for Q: 199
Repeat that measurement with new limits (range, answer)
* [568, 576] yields 381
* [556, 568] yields 371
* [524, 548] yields 169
